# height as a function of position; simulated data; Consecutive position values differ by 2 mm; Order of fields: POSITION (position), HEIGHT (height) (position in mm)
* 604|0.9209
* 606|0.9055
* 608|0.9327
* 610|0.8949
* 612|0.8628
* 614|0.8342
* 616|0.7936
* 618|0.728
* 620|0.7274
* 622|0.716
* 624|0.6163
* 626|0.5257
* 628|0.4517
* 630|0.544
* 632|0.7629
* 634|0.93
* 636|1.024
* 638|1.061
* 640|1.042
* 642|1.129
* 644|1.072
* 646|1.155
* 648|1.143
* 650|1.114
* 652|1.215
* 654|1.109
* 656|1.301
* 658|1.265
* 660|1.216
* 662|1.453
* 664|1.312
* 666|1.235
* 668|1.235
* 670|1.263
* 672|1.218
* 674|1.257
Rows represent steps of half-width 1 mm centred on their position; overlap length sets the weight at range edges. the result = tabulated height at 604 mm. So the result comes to 0.9209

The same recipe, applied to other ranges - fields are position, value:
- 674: 1.257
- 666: 1.235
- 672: 1.218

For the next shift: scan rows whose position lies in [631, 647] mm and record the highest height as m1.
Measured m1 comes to 1.155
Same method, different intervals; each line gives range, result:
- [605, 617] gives 0.9327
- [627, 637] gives 1.024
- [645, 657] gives 1.301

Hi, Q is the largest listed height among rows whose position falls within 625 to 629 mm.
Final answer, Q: 0.5257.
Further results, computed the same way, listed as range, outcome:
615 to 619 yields 0.7936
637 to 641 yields 1.061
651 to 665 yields 1.453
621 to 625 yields 0.716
